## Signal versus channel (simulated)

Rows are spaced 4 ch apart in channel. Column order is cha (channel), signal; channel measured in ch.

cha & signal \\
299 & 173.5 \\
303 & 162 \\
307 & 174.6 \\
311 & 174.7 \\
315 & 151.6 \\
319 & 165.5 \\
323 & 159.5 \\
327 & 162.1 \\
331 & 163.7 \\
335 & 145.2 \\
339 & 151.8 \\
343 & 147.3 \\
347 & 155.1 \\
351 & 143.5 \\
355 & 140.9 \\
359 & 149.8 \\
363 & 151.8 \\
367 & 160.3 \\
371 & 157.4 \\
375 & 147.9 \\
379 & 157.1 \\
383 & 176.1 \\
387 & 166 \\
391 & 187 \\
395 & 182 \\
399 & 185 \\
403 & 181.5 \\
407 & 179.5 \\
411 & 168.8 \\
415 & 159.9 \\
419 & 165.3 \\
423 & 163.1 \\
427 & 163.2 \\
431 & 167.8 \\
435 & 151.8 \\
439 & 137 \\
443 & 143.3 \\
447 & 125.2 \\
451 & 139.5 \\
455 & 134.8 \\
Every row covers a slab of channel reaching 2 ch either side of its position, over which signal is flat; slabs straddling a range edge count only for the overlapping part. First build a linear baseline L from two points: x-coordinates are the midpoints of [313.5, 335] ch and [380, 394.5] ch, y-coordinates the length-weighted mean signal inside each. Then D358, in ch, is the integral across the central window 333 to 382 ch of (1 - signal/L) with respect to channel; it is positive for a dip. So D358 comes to 4.9 ch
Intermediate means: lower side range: 159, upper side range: 176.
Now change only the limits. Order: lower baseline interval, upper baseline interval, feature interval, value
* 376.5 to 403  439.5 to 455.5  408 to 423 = -0.73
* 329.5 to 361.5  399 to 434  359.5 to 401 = -1.88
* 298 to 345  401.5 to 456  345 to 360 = 1.14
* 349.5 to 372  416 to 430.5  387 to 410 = -3.23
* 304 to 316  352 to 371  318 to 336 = 0.30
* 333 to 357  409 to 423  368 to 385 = -0.52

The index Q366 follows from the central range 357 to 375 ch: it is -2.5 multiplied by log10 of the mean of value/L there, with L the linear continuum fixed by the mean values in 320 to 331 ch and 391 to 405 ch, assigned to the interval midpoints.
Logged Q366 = 0.132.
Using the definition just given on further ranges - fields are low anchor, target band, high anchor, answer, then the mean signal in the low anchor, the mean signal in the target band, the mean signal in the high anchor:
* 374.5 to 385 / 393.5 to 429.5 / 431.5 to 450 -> -0.14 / 162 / 172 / 142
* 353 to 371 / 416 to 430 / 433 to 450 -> -0.15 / 151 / 164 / 139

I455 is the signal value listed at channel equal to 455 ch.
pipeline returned 134.8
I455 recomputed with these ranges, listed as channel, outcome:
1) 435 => 151.8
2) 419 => 165.3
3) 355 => 140.9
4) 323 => 159.5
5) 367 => 160.3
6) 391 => 187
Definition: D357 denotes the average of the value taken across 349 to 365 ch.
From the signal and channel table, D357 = 146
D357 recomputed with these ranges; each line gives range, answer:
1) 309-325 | 163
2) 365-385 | 160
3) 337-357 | 148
